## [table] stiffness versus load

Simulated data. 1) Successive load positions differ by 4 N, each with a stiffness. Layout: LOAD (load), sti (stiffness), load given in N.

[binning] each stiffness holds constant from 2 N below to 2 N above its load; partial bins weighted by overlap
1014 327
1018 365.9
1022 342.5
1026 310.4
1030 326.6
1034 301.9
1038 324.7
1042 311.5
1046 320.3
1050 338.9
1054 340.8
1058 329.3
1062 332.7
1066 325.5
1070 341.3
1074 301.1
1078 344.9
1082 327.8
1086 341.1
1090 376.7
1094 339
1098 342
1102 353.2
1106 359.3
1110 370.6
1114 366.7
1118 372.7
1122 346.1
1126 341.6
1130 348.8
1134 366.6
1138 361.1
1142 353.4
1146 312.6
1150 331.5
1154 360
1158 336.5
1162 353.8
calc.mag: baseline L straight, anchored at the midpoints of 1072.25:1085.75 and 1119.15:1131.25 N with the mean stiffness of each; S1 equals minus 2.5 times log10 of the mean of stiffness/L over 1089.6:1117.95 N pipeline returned -0.06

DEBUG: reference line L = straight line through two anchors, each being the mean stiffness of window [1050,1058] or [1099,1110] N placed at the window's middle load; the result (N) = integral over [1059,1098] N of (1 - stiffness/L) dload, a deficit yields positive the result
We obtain 1.18 N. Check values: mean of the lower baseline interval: 337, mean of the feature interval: 337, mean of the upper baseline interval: 358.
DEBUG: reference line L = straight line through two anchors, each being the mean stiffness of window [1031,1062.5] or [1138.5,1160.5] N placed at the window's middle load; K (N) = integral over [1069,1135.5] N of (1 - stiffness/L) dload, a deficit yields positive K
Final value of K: -3.19 N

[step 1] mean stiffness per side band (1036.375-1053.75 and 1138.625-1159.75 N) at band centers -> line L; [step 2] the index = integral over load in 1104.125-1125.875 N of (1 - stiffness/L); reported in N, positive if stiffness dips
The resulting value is -1.7 N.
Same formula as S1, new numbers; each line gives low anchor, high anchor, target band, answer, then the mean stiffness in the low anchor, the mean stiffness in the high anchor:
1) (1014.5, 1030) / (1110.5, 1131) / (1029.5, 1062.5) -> 0.05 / 337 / 357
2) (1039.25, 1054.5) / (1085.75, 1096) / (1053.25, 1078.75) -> 0.03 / 326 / 354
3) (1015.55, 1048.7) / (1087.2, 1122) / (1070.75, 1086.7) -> 0.06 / 326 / 359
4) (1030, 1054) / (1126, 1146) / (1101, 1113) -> -0.06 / 322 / 351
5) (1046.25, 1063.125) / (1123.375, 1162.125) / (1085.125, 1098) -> -0.04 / 334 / 346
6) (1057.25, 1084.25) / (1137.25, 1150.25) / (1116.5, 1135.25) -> -0.06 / 329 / 339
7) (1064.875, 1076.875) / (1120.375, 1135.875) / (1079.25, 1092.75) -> -0.05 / 324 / 351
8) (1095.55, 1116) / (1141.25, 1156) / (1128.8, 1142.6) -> -0.04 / 358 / 338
